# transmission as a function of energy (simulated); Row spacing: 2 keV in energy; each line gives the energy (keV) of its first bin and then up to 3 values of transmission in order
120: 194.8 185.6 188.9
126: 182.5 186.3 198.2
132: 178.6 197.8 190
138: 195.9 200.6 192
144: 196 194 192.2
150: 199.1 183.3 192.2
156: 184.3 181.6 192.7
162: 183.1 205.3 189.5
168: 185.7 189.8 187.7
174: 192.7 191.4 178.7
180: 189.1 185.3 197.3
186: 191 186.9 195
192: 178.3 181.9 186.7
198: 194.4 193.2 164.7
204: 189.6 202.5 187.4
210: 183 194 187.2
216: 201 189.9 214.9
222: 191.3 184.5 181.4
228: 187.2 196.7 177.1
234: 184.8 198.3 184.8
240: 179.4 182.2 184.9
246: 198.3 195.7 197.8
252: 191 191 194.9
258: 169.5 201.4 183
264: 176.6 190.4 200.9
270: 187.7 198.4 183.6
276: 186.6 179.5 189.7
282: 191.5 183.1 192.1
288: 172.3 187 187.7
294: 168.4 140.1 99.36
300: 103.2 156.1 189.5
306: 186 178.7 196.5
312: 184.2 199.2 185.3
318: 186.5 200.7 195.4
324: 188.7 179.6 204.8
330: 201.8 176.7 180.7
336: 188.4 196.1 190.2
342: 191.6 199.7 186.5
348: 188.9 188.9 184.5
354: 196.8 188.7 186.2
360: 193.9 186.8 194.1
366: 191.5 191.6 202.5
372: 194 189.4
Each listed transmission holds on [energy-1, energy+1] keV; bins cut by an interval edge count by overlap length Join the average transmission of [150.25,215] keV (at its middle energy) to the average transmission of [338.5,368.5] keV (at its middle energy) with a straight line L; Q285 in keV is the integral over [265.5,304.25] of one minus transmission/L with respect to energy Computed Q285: 3.3 keV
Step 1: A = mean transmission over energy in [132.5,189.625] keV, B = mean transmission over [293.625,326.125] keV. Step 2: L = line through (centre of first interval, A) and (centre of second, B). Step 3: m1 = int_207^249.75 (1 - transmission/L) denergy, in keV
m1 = -1.7 keV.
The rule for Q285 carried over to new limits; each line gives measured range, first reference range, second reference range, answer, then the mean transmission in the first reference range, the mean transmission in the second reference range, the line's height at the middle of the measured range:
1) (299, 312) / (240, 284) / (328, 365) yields 1.4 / 189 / 190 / 190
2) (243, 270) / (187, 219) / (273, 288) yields -0.5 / 188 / 186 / 187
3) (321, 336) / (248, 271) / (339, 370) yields 0.1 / 190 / 191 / 191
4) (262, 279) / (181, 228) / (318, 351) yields 0.2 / 190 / 191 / 190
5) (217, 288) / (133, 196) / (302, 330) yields 0.4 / 190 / 190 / 190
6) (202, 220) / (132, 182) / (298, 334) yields -0.4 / 191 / 181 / 187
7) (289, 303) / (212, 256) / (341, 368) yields 3.1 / 191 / 191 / 191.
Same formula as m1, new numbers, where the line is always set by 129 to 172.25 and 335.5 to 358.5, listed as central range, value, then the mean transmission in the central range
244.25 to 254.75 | -0.2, 194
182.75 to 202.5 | 0.4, 187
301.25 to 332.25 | 0.3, 189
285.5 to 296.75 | 1.0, 175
